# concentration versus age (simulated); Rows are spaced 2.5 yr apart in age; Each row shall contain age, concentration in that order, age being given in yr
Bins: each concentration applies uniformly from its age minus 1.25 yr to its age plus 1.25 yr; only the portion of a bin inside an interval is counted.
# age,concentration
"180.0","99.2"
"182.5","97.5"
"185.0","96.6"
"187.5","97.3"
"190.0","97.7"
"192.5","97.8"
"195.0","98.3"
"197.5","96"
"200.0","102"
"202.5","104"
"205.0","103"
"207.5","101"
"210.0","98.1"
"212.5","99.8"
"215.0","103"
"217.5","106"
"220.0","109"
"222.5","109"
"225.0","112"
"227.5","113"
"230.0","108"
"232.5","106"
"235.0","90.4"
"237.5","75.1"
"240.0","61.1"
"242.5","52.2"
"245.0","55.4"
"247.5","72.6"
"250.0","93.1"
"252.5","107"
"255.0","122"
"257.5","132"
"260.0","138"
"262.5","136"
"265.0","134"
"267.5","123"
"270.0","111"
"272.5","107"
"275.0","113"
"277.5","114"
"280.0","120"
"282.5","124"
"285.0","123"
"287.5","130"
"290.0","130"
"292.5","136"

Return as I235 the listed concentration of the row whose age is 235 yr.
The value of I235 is 90.4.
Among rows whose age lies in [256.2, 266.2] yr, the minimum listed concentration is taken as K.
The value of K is 132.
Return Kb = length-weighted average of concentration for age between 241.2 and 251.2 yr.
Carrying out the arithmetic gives 68.2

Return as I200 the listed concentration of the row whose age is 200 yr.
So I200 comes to 102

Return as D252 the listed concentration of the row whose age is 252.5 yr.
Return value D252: 107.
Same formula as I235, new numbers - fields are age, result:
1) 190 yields 97.7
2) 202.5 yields 104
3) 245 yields 55.4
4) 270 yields 111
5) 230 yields 108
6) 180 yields 99.2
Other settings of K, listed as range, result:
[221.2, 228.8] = 109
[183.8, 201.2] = 96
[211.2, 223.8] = 99.8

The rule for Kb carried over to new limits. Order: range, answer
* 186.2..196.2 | 97.8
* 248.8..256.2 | 107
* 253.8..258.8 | 127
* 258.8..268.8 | 133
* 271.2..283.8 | 116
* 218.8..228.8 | 111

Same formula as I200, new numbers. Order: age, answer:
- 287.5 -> 130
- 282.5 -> 124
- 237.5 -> 75.1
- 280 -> 120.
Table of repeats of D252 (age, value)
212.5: 99.8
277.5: 114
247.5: 72.6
